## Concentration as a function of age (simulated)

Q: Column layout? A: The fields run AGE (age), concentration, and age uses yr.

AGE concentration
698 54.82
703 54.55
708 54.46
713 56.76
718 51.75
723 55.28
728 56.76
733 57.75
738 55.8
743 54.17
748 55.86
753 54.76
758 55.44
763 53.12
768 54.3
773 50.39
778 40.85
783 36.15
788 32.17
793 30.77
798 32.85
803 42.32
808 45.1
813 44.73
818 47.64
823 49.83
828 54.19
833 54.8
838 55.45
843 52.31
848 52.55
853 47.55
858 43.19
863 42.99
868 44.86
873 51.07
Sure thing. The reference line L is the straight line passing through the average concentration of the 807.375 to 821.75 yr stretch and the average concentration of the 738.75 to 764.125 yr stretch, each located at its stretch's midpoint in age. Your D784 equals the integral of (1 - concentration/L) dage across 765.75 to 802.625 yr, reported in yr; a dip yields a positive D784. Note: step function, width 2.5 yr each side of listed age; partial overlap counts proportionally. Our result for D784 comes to 7.9 yr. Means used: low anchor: 54.8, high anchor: 46.3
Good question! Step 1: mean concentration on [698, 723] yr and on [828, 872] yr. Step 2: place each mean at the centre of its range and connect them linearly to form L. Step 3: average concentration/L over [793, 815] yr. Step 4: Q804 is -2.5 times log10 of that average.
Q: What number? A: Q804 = 0.27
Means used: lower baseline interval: 54.5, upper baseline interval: 49.6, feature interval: 40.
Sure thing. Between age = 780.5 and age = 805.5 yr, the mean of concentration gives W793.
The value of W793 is 34.9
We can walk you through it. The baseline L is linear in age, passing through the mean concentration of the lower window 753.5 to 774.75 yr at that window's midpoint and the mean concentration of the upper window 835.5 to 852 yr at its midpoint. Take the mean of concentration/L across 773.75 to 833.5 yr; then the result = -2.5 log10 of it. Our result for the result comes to 0.25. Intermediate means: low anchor 53.6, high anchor 52.9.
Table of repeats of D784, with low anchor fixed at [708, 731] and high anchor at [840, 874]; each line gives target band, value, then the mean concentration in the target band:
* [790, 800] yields 3.78 yr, 31.8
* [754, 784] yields 1.84 yr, 49.3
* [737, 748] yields -0.24 yr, 55.1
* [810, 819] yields 0.74 yr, 45.9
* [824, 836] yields -1.16 yr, 54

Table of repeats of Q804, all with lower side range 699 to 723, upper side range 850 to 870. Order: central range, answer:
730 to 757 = -0.066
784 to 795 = 0.467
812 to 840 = -0.096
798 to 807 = 0.206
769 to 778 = 0.046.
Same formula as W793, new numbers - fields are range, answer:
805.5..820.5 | 45.8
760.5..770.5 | 53.7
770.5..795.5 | 38.1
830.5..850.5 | 53.8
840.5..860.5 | 48.9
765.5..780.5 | 48.5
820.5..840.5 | 53.6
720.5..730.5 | 56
